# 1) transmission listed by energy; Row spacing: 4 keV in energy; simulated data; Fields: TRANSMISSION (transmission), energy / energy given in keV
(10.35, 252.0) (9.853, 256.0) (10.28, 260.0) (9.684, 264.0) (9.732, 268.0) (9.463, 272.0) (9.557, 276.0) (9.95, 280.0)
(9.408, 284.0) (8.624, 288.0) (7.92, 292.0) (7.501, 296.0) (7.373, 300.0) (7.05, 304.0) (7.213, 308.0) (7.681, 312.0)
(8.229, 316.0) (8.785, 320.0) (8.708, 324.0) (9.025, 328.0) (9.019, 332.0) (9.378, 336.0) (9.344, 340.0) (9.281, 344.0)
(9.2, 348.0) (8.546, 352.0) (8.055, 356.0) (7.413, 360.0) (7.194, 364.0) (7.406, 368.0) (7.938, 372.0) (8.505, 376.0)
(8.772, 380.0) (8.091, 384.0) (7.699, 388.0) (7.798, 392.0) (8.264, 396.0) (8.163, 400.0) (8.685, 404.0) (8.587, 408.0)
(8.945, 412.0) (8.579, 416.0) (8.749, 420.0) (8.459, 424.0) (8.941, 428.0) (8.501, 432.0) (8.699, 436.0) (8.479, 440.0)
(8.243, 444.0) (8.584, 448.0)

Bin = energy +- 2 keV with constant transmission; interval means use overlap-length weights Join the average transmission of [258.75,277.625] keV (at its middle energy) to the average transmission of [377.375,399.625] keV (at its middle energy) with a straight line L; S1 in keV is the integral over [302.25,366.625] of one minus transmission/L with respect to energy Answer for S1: 3.4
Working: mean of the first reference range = 9.73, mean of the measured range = 8.38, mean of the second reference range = 8.14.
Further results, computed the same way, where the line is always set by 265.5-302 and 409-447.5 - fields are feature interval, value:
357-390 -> 3.12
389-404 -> 0.93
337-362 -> 0.22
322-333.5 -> -0.18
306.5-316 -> 1.27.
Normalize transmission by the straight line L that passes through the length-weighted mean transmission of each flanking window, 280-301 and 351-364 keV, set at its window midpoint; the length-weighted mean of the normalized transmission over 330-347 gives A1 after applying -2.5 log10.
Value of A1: -0.159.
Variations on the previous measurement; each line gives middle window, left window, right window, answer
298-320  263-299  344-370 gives 0.14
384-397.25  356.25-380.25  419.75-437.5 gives 0.03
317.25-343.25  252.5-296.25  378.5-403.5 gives -0.03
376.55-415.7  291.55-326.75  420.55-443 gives 0.00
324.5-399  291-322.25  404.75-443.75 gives -0.03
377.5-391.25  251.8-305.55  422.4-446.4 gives 0.07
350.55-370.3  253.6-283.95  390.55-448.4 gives 0.17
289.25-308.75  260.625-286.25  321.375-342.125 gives 0.25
